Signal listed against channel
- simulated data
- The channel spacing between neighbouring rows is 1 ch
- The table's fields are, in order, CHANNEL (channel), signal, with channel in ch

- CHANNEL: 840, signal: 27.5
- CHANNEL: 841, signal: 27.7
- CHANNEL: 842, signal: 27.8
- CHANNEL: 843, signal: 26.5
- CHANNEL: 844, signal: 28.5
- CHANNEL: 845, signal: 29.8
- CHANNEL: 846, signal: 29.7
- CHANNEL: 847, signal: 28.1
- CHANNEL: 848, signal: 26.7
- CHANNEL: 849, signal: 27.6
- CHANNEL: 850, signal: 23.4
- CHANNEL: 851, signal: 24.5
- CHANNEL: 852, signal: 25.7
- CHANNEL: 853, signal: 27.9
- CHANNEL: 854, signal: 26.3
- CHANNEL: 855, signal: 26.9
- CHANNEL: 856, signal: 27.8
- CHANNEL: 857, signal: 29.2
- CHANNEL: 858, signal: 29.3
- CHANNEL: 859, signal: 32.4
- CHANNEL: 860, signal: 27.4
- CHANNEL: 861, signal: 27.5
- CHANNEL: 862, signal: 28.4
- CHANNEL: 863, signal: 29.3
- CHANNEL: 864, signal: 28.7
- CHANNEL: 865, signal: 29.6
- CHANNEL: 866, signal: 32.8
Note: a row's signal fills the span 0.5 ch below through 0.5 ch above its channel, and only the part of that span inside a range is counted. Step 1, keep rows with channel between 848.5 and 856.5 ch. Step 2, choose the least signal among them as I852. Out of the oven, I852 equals 23.4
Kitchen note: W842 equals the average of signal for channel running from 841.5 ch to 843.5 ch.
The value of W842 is 27.1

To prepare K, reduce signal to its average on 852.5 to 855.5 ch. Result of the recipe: 27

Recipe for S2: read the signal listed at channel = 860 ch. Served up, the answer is 27.4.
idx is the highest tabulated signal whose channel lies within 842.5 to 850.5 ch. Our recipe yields 29.8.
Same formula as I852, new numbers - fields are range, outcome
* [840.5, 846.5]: 26.5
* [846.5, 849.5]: 26.7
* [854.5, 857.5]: 26.9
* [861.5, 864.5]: 28.4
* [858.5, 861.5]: 27.4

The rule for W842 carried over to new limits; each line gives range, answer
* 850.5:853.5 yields 26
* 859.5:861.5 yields 27.4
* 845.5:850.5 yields 27.1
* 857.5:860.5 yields 29.7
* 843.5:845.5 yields 29.1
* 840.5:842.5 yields 27.8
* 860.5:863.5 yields 28.4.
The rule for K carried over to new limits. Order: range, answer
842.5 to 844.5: 27.5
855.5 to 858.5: 28.8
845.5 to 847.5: 28.9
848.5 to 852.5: 25.3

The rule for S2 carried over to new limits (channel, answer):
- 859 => 32.4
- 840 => 27.5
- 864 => 28.7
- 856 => 27.8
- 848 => 26.7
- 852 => 25.7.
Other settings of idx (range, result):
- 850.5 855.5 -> 27.9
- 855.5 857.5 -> 29.2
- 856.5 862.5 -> 32.4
